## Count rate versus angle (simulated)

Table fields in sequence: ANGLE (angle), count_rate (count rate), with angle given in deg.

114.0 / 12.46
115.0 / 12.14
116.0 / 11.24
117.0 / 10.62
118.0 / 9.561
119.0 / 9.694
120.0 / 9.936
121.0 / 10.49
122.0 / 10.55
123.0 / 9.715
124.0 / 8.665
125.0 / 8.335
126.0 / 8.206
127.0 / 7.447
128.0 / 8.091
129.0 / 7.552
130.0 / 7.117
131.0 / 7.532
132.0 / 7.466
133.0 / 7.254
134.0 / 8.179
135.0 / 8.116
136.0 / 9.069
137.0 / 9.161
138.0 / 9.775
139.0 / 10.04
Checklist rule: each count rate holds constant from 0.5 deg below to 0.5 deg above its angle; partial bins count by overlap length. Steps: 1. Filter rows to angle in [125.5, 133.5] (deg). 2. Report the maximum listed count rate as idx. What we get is 8.206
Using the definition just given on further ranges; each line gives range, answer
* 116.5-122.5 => 10.62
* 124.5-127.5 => 8.335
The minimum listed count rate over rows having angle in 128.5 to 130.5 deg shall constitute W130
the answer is 7.117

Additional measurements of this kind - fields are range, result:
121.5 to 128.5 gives 7.447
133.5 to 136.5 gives 8.116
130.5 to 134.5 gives 7.254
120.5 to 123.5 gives 9.715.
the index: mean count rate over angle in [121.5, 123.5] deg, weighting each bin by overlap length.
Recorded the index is 10.1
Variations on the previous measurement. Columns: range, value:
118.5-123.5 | 10.1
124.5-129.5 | 7.93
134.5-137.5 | 8.78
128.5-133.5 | 7.38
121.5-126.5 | 9.09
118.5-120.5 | 9.82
